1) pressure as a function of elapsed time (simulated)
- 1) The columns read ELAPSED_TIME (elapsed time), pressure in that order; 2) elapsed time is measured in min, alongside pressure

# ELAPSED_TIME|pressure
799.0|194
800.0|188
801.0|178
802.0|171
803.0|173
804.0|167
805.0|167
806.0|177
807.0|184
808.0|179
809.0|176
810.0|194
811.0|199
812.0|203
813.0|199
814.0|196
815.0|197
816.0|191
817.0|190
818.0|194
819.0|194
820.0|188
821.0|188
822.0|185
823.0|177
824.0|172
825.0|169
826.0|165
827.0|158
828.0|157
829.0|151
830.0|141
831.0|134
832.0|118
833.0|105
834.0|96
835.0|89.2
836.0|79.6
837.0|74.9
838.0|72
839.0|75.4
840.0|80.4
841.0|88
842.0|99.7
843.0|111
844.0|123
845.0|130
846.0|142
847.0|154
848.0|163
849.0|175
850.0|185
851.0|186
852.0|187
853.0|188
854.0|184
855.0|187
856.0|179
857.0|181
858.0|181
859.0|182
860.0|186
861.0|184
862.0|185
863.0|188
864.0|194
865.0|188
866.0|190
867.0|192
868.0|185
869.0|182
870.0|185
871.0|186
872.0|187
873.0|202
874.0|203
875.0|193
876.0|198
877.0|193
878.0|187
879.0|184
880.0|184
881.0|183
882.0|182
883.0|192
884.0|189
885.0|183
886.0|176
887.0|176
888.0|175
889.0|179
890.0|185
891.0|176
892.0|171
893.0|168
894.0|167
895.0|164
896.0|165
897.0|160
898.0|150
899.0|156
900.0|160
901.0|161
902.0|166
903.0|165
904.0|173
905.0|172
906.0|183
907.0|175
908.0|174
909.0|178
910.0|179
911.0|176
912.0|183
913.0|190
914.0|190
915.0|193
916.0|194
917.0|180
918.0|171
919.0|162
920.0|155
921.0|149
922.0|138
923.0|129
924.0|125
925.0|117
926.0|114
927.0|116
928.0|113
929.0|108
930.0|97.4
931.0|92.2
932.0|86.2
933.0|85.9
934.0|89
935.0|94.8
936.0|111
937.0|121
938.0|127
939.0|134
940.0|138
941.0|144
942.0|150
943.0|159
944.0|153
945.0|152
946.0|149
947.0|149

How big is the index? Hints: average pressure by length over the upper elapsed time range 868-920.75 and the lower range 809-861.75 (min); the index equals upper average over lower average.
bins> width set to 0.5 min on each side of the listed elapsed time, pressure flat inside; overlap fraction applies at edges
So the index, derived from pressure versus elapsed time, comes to 1.14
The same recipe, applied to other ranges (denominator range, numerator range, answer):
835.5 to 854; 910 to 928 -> 1.21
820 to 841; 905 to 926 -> 1.28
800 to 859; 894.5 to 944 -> 0.93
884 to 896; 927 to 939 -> 0.60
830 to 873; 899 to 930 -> 1.04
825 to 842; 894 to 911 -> 1.49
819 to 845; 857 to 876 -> 1.46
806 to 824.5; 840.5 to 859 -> 0.84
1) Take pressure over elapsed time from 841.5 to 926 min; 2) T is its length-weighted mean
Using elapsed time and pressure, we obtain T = 173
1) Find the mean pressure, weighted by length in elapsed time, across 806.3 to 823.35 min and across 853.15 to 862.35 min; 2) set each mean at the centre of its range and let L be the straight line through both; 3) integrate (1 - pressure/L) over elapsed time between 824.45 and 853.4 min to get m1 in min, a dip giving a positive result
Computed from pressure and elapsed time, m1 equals 8.6 min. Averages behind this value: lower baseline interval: 190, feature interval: 131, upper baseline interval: 183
